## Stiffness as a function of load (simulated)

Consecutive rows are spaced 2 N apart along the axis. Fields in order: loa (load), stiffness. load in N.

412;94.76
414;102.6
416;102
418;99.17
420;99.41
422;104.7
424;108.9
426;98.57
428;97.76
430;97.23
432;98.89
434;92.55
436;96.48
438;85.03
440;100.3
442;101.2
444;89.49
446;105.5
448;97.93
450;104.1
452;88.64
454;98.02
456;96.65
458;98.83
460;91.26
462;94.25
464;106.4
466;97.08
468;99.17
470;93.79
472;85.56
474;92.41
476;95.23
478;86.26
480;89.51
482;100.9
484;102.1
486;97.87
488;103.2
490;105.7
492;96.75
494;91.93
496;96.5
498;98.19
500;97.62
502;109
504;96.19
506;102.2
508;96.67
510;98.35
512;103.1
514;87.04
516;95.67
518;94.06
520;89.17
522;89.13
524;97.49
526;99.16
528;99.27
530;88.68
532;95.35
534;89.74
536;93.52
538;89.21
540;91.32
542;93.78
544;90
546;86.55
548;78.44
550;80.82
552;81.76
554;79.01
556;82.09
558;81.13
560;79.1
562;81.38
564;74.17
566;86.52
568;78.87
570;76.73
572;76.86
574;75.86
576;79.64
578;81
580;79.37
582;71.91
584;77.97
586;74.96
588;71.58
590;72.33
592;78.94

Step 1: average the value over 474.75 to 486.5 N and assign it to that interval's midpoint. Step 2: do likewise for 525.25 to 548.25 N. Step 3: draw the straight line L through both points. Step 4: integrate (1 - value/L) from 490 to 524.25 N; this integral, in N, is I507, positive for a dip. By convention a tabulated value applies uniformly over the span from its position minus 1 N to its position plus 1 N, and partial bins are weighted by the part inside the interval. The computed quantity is -1.17 N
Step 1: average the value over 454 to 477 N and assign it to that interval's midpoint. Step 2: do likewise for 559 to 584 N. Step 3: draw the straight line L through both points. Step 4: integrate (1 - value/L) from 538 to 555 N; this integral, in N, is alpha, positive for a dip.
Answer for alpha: -0.6 N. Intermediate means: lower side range 95.6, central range 85.4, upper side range 78.4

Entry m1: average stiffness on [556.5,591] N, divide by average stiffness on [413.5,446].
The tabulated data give 0.79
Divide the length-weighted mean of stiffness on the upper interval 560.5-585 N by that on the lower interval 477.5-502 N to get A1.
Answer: 0.8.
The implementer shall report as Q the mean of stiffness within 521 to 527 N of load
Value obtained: 95.3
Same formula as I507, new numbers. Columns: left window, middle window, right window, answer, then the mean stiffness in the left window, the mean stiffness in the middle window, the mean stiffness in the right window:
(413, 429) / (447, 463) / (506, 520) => 0.5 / 102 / 96.2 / 95.8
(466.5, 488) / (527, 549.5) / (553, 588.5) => -1.7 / 94.8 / 90.3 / 78.3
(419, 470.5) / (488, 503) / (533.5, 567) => -1.3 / 97.8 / 99.6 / 84.5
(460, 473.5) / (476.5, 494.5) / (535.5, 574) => -0.9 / 95.6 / 97.2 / 82.9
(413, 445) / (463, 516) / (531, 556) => -2.7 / 98.4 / 97.2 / 87.2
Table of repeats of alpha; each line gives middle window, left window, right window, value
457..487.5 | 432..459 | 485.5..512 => 0.8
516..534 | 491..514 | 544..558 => -0.6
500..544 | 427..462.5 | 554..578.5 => -4.9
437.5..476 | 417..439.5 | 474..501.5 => 0.6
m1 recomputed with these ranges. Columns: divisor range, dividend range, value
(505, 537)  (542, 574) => 0.85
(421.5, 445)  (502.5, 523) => 0.98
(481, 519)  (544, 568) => 0.82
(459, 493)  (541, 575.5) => 0.84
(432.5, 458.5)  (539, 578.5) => 0.85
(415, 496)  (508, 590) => 0.88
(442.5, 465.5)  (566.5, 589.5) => 0.79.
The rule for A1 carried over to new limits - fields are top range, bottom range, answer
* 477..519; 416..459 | 0.99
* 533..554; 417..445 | 0.89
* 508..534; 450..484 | 0.99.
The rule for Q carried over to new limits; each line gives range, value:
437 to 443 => 95.5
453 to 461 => 96.2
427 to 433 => 98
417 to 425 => 103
